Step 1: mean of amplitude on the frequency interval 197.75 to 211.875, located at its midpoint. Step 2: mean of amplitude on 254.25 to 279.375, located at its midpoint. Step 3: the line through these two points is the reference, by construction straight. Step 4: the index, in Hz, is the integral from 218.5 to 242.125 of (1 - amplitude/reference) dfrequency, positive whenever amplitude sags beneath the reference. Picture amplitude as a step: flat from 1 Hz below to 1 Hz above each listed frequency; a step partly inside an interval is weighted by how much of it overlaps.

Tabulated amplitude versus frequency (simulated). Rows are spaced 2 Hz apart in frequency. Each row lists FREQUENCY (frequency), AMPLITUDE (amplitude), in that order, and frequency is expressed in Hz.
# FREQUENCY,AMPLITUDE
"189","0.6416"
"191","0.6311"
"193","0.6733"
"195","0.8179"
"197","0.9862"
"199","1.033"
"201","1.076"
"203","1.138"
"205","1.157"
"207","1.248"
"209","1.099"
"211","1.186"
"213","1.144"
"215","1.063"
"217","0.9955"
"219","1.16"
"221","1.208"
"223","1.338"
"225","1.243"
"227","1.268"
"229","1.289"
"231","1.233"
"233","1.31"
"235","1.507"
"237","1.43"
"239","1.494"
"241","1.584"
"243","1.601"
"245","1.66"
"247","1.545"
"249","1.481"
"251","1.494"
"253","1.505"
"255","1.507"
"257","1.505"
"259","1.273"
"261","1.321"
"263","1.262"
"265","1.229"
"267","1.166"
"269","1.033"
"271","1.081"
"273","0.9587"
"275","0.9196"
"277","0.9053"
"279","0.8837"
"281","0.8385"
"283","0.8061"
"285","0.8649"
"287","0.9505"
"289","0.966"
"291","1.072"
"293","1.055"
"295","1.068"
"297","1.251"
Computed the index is -4.1 Hz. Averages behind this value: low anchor 1.13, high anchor 1.16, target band 1.34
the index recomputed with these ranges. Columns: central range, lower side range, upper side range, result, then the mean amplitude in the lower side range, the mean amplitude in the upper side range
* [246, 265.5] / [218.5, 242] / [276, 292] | -4.76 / 1.34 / 0.911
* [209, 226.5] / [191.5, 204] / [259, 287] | -3.66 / 0.941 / 1.03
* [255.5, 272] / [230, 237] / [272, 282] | -3.12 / 1.36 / 0.901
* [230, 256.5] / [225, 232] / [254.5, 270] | -4.59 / 1.26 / 1.28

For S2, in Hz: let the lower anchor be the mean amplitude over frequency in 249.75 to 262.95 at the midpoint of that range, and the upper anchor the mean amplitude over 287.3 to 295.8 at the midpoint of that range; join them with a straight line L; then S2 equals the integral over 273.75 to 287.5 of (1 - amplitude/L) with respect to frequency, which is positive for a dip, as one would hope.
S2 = 3.2 Hz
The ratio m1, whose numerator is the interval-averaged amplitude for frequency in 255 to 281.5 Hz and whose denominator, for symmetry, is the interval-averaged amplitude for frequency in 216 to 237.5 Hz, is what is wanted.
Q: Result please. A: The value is 0.89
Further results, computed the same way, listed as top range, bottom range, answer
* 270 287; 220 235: 0.71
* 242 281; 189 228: 1.19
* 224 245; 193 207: 1.38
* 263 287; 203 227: 0.84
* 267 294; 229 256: 0.65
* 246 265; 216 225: 1.20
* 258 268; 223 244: 0.90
